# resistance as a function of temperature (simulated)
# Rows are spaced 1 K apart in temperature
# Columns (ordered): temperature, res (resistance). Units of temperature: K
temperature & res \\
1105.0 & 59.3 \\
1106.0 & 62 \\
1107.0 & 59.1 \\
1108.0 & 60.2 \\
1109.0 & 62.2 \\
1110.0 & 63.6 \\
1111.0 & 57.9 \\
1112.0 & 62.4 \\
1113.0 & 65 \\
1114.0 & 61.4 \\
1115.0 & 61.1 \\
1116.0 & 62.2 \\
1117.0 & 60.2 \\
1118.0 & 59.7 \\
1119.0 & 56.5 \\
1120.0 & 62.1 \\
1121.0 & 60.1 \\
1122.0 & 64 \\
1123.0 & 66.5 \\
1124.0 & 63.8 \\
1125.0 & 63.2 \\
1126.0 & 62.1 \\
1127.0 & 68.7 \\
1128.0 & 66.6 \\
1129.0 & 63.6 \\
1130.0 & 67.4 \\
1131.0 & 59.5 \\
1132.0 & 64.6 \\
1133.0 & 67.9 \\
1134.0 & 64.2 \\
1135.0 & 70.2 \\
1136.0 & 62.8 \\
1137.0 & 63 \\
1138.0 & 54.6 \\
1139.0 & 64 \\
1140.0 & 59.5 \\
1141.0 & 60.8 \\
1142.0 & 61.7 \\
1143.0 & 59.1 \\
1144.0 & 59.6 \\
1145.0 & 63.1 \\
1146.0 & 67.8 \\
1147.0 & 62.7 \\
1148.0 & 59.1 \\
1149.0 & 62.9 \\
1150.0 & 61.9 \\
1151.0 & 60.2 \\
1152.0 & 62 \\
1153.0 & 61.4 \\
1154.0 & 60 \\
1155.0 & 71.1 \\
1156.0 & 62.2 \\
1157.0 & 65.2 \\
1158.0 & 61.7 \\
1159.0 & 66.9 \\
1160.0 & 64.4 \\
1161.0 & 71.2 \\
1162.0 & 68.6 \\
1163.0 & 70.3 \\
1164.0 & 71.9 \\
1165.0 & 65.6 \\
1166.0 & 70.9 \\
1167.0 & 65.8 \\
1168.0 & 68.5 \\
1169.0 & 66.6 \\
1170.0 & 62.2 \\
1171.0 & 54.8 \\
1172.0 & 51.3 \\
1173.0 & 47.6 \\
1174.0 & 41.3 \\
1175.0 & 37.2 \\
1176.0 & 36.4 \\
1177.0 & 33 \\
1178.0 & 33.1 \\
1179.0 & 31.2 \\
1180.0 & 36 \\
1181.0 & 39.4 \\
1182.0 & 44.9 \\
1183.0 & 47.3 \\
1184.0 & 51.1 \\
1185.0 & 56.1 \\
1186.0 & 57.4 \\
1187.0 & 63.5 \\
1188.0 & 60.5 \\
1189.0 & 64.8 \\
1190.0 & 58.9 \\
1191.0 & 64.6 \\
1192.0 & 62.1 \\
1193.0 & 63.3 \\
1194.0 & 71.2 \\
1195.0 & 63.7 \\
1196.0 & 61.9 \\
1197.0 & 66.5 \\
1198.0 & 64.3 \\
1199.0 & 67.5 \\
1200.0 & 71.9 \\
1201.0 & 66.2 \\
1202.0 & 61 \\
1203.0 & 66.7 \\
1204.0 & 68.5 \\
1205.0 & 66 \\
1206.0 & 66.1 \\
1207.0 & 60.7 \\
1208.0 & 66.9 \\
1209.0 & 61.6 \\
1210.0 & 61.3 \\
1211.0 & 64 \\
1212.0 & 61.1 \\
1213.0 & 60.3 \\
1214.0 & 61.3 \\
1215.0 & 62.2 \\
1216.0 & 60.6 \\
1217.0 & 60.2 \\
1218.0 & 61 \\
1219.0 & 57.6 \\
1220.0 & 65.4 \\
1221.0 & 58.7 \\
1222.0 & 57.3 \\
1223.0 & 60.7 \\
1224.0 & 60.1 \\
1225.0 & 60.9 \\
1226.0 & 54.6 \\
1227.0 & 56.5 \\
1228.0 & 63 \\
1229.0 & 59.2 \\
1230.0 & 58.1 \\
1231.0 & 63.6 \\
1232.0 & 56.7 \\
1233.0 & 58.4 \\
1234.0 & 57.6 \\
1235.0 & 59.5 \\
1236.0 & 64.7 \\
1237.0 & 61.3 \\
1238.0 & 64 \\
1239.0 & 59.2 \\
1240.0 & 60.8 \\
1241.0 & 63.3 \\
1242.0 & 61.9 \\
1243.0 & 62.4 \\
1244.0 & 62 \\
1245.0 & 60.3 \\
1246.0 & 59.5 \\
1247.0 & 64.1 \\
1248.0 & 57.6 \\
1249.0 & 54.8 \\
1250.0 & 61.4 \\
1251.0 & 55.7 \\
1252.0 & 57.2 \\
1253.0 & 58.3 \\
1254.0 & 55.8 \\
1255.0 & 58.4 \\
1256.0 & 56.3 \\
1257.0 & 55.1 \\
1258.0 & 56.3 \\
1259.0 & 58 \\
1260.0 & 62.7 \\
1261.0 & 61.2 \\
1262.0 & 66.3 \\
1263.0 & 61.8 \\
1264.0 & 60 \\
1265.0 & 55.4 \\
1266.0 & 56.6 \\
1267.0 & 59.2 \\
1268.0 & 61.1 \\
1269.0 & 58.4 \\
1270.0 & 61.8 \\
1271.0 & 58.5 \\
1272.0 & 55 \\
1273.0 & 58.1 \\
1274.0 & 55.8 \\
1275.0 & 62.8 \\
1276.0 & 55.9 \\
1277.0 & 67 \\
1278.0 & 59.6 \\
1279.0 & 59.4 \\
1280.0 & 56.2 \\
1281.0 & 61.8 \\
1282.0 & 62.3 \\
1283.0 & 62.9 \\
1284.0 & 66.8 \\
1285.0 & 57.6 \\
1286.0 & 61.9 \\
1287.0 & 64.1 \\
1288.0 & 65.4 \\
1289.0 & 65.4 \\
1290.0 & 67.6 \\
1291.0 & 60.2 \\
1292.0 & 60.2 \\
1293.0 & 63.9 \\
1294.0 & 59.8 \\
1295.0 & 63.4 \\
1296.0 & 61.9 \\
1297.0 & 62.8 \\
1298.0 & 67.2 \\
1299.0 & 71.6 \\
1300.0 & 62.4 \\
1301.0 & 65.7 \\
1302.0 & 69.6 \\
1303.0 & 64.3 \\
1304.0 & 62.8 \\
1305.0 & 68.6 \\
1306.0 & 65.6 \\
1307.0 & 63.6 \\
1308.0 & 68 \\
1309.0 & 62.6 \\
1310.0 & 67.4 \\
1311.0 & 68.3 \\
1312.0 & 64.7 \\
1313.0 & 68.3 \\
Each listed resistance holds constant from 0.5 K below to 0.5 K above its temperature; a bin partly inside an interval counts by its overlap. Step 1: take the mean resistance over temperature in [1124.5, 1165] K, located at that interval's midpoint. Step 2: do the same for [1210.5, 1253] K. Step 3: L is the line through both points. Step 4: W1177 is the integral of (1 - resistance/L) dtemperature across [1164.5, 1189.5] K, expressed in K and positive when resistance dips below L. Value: 4.44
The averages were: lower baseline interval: 64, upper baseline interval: 60.2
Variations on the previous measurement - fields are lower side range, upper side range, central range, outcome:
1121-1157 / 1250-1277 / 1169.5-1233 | 3.36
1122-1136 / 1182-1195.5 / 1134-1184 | 3.64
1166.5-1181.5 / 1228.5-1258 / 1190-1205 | -4.17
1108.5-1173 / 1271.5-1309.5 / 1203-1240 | 1.10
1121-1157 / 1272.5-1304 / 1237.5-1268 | 1.59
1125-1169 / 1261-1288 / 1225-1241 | 0.44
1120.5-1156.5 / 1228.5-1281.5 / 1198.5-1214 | -0.89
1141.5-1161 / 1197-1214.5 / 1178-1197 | 2.64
